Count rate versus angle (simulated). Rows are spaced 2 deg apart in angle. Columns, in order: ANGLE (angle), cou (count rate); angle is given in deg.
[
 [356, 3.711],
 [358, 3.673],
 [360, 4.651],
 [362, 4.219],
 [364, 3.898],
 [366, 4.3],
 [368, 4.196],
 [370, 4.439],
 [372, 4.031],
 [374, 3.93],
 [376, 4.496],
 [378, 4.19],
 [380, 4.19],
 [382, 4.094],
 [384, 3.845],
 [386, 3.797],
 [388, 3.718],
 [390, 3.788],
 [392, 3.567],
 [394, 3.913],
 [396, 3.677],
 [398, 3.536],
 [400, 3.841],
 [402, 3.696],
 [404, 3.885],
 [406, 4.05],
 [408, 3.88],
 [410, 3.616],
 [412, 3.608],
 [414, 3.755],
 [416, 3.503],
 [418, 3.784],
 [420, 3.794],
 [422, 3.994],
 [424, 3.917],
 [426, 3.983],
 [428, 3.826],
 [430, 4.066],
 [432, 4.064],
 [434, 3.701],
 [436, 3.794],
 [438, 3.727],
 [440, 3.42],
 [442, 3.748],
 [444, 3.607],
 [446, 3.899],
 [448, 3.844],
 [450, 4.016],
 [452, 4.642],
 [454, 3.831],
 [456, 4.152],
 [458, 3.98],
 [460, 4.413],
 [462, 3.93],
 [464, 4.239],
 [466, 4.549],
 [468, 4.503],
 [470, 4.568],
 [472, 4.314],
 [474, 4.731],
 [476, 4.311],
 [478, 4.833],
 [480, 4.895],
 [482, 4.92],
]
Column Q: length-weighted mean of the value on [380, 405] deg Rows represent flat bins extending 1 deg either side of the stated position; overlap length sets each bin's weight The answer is 3.8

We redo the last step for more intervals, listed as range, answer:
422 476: 4.06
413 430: 3.83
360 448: 3.89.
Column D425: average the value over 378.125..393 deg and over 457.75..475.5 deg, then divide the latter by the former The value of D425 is 1.1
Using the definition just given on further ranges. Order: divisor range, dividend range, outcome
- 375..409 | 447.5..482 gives 1.12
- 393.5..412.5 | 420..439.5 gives 1.03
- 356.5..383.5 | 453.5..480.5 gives 1.05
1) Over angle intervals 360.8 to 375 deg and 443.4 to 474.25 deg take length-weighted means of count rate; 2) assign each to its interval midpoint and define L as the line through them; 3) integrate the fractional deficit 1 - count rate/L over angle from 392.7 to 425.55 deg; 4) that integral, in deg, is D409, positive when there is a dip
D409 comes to 3.1 deg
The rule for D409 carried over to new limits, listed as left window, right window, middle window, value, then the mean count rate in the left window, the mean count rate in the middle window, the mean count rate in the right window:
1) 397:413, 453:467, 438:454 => 0.7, 3.76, 3.87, 4.16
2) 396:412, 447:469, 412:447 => 1.5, 3.77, 3.79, 4.19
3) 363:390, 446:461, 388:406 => 1.5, 4.08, 3.75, 4.11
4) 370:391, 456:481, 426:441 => 1.6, 4.03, 3.81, 4.43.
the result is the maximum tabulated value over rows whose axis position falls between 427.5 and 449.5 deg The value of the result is 4.066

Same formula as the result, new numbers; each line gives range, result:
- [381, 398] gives 4.094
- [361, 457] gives 4.642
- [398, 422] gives 4.05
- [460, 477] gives 4.731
